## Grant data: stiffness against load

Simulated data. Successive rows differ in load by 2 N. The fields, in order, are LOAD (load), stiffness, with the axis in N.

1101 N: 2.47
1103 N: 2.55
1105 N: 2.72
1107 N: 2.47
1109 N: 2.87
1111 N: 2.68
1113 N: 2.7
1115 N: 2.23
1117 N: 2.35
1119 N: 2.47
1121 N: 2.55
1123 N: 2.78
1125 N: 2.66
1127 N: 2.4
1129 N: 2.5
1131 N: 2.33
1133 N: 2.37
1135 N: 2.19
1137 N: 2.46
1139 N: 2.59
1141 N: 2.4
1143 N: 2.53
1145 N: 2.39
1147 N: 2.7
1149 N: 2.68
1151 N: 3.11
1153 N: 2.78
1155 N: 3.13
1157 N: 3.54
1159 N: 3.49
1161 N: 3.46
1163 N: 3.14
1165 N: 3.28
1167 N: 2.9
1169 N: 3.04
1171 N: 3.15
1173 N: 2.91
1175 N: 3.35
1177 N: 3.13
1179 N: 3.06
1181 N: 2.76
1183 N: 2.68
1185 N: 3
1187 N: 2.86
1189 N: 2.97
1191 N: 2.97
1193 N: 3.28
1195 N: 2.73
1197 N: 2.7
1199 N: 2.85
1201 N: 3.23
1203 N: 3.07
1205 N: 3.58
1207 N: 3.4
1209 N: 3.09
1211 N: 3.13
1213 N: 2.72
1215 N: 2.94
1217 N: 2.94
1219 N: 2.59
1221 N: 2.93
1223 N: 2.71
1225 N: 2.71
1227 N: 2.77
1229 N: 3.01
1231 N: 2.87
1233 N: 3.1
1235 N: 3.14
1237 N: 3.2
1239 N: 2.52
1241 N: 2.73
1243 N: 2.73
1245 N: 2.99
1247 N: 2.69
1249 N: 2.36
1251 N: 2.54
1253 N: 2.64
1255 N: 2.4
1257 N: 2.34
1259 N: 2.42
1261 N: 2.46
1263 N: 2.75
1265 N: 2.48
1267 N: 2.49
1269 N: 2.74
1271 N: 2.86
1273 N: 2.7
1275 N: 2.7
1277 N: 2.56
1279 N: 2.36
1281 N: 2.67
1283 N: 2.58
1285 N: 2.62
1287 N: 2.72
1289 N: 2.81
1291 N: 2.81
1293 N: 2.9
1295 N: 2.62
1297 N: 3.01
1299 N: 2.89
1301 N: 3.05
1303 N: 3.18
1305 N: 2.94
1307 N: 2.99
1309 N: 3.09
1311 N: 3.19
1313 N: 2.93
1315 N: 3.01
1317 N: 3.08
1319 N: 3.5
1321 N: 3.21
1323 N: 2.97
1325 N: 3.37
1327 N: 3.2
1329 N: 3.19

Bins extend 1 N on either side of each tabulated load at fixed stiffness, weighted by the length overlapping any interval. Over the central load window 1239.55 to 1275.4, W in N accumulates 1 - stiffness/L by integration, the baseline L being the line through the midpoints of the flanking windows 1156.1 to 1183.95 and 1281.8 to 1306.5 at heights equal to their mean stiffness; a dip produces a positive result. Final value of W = 3.9 N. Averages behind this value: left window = 3.13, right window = 2.85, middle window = 2.61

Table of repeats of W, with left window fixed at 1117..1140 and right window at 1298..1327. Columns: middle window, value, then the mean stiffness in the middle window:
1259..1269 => 1.31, 2.55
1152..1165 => -3.43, 3.26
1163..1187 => -3.54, 3.02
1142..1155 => -0.95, 2.73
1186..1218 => -3.55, 3.03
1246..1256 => 1.27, 2.53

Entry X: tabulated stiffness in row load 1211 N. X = 3.13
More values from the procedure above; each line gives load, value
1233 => 3.1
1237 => 3.2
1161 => 3.46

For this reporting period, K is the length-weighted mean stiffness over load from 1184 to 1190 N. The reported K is 2.94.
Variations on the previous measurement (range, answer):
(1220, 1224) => 2.82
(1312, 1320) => 3.13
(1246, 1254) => 2.56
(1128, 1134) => 2.4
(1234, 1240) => 2.95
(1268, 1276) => 2.75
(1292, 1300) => 2.85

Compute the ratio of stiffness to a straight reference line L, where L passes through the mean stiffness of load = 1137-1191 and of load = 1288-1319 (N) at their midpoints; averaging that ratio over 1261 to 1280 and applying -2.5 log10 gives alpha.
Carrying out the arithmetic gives 0.14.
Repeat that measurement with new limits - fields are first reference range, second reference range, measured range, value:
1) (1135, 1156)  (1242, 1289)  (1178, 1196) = -0.11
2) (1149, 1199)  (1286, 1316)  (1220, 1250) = 0.06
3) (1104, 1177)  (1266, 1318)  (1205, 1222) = -0.08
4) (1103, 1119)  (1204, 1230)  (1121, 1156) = 0.03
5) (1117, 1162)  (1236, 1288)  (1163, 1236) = -0.13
